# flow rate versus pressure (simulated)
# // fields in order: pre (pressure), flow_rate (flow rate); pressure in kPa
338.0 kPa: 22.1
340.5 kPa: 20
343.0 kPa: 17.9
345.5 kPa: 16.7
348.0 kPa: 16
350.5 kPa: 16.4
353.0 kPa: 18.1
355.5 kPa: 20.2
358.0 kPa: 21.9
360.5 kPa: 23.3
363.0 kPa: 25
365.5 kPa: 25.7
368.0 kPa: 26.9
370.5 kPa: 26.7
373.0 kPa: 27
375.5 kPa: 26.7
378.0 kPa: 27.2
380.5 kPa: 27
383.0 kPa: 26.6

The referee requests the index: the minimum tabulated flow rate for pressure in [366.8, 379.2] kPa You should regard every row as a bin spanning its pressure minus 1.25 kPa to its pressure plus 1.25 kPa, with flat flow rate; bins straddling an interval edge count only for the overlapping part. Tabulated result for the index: 26.7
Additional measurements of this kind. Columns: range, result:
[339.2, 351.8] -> 16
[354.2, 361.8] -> 20.2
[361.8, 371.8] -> 25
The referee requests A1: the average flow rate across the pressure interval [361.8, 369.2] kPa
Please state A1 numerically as 25.9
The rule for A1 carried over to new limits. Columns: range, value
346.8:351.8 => 16.2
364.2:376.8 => 26.6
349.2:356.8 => 18.2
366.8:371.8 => 26.8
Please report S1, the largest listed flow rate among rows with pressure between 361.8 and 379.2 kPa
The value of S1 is 27.2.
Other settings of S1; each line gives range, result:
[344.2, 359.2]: 21.9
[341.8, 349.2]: 17.9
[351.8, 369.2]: 26.9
